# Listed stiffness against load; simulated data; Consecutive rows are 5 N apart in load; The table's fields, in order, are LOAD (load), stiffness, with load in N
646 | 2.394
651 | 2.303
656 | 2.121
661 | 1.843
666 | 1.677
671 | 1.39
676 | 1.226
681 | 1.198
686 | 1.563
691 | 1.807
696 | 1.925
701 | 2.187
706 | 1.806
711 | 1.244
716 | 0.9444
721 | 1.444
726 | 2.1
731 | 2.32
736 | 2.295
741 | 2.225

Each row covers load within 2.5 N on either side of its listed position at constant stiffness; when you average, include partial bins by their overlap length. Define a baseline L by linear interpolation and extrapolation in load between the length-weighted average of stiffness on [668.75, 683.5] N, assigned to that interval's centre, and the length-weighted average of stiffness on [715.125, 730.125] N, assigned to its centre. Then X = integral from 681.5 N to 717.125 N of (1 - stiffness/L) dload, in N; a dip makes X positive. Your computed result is -4.8 N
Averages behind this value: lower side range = 1.27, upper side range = 1.65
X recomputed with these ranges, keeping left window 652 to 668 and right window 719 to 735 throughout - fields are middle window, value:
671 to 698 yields 5.98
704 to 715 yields 3.05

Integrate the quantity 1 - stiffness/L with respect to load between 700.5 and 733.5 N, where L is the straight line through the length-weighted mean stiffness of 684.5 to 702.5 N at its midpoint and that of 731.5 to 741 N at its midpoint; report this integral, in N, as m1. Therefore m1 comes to 6.4 N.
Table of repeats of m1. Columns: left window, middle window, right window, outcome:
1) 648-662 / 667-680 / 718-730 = 4.5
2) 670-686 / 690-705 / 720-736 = -3.5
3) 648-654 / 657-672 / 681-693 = 2.4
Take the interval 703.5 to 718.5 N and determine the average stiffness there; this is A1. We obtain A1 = 1.33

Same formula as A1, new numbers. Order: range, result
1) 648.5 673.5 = 1.87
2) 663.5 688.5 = 1.41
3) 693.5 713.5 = 1.79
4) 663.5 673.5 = 1.53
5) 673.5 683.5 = 1.21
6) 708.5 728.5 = 1.43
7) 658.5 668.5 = 1.76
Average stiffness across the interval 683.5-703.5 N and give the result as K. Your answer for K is 1.87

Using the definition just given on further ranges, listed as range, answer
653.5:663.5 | 1.98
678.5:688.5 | 1.38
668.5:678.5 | 1.31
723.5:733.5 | 2.21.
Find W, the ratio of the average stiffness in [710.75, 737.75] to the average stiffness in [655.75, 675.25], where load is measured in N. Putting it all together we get 1.0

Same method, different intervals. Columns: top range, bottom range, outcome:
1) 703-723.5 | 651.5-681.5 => 0.84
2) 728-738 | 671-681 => 1.82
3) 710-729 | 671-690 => 1.07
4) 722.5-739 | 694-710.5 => 1.16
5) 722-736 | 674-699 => 1.37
